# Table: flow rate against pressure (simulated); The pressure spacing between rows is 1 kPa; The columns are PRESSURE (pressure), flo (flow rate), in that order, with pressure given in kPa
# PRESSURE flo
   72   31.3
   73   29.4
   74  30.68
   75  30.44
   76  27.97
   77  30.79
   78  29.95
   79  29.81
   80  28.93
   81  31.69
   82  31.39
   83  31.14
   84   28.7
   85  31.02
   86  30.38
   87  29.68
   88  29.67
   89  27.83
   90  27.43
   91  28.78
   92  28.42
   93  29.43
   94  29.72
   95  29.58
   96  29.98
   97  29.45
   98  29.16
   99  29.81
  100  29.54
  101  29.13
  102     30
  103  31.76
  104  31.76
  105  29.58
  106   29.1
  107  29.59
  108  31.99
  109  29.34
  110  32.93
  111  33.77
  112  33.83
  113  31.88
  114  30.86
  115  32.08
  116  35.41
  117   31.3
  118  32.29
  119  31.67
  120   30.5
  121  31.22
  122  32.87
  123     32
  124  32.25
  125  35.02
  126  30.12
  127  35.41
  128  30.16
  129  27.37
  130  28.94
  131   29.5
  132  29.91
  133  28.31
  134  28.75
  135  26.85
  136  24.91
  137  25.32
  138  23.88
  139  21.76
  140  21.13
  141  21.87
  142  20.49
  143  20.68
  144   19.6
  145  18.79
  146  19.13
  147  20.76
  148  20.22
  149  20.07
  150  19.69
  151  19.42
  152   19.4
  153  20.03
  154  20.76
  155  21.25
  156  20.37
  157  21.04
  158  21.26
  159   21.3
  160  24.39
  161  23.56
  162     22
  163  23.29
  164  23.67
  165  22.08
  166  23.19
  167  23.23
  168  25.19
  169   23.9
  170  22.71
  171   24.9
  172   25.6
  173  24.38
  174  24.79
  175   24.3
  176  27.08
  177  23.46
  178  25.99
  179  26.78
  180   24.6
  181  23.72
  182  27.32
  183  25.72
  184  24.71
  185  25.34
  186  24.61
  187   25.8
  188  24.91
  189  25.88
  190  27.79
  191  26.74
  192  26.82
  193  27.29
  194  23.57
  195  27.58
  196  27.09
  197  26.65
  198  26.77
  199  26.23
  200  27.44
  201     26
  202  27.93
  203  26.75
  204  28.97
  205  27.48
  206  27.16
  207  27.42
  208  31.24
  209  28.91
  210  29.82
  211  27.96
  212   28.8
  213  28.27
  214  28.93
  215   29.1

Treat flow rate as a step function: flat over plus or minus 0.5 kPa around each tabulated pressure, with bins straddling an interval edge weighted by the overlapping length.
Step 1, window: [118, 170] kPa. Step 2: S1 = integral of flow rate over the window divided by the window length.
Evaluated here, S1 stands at 24.7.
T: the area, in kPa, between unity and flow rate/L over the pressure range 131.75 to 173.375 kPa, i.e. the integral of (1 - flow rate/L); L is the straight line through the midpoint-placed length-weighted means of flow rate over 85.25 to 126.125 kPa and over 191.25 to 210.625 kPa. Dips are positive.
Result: 9.4 kPa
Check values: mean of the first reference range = 30.8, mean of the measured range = 22.5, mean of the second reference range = 27.4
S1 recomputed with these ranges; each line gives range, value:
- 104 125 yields 31.8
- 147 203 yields 24.2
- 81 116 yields 30.4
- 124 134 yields 30.5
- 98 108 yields 30.1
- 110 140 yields 30.2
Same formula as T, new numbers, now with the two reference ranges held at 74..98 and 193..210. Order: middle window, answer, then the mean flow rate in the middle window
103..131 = -2.4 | 31.6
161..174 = 2.0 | 23.7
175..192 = 1.3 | 25.6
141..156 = 4.4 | 20.1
